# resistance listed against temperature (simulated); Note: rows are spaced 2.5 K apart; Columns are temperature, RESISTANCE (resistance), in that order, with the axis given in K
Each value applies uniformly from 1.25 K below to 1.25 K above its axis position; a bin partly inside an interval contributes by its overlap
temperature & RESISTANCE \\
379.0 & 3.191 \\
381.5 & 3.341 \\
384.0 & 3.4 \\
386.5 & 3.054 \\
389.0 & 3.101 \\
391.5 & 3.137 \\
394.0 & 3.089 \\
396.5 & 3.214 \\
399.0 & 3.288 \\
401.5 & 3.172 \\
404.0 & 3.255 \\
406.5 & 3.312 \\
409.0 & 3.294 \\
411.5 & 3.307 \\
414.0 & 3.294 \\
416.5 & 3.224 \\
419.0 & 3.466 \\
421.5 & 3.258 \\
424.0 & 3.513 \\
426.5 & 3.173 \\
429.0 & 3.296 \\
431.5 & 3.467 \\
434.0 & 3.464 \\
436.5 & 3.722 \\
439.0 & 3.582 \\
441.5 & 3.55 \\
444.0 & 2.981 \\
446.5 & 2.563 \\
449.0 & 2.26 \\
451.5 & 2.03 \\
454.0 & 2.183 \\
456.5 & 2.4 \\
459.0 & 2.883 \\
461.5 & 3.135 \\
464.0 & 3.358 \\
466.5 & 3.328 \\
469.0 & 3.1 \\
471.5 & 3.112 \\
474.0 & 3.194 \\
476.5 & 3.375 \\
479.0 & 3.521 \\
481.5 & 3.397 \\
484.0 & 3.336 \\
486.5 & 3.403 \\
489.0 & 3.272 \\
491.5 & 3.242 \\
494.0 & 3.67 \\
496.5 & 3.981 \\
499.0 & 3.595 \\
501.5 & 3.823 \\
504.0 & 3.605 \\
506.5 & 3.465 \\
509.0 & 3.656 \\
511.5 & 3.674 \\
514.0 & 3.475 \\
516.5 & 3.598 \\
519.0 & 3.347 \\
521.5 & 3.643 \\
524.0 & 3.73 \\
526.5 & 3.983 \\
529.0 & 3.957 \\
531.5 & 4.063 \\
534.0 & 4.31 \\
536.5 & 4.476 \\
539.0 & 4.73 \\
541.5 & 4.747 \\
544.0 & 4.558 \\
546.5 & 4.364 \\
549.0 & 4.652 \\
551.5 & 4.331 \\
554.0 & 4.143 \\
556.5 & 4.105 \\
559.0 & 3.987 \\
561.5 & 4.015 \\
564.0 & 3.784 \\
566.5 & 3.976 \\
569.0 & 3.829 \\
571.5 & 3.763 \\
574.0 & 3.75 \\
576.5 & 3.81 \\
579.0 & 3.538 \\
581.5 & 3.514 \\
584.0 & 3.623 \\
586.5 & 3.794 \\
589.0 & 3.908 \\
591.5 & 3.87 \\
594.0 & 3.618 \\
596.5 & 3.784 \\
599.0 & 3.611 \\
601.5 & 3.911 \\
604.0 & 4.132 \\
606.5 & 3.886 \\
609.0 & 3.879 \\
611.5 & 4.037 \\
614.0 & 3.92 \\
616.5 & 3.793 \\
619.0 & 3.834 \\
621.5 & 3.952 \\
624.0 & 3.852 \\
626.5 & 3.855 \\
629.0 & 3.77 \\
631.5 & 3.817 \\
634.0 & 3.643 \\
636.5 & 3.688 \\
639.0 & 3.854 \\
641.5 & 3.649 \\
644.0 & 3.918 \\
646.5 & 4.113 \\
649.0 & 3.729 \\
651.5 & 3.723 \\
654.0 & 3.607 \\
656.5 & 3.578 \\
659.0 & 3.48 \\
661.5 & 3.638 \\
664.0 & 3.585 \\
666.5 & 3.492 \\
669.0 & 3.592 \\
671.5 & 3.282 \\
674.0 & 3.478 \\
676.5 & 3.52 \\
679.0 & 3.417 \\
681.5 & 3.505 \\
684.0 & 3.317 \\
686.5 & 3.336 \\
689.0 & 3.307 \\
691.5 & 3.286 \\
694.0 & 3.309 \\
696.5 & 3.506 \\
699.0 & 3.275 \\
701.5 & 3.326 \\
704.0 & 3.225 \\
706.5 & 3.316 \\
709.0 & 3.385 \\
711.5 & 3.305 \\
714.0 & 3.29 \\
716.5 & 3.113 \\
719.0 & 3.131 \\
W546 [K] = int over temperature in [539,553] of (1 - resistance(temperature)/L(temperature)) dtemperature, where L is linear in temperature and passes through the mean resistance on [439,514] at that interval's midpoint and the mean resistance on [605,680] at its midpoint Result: -4.5 K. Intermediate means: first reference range 3.22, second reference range 3.72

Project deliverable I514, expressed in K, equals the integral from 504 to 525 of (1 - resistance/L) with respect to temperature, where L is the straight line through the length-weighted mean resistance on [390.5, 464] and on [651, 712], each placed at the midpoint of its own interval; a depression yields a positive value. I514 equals -2.2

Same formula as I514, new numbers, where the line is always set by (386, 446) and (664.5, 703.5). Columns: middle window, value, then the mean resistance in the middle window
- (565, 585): -2.2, 3.73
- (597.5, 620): -3.5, 3.89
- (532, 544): -4.3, 4.53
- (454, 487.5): 1.6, 3.16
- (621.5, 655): -4.1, 3.79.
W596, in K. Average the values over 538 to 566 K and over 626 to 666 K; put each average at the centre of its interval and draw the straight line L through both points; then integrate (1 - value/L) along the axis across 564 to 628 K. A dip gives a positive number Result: 3.3 K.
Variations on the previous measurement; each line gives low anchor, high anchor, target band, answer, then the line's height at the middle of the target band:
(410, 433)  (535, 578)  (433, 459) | 4.56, 3.49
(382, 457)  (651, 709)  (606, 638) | -4.46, 3.37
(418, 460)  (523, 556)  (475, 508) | 1.72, 3.71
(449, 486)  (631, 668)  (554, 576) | -3.49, 3.38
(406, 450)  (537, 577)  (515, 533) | 0.81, 3.94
